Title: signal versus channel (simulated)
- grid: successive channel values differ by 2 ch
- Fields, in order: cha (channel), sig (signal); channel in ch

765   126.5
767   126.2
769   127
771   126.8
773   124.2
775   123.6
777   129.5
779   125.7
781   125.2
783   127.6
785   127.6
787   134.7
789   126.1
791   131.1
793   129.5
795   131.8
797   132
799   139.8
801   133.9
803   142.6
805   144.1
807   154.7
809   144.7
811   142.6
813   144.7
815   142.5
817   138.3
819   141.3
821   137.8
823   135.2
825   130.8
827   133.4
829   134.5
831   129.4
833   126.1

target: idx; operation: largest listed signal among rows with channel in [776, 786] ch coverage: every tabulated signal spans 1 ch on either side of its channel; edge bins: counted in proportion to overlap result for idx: 129.5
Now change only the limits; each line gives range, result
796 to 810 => 154.7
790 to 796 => 131.8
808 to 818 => 144.7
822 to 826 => 135.2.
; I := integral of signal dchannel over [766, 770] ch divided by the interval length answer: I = 127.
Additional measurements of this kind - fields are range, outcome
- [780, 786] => 127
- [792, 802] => 133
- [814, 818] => 140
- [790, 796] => 131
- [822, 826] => 133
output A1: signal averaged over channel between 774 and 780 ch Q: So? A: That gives 126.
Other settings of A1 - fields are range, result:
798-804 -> 139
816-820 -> 140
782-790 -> 129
